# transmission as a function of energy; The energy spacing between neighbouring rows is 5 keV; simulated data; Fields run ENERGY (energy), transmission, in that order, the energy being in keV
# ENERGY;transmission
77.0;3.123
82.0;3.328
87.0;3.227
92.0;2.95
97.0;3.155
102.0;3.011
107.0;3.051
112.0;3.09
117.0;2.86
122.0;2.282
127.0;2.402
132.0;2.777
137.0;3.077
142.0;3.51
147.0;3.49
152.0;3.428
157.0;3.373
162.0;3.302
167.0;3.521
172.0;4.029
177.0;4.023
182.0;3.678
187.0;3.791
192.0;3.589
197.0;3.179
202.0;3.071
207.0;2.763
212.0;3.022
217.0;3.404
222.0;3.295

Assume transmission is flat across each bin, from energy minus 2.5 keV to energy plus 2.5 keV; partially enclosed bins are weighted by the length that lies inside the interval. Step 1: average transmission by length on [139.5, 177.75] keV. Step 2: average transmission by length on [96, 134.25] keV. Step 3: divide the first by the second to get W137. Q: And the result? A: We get 1.27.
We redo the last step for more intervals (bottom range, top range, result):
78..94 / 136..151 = 1.07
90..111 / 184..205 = 1.12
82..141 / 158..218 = 1.18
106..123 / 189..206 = 1.14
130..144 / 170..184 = 1.25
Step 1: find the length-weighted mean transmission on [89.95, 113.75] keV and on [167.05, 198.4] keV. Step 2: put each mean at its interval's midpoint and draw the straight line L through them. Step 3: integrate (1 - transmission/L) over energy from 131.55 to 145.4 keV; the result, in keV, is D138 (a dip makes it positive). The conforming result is 0.7 keV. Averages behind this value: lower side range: 3.05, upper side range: 3.72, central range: 3.2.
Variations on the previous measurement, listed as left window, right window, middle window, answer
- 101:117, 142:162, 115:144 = 3.74 keV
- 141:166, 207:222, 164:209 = -3.33 keV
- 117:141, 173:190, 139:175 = -2.35 keV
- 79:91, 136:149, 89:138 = 6.56 keV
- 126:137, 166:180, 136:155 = -1.76 keV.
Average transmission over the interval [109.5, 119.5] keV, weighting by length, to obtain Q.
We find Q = 2.98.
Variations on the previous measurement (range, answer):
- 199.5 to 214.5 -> 2.95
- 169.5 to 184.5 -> 3.91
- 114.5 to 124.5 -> 2.57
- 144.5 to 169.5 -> 3.42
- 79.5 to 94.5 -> 3.17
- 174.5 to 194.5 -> 3.77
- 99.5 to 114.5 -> 3.05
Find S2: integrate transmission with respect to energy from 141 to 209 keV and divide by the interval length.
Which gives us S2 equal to 3.49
